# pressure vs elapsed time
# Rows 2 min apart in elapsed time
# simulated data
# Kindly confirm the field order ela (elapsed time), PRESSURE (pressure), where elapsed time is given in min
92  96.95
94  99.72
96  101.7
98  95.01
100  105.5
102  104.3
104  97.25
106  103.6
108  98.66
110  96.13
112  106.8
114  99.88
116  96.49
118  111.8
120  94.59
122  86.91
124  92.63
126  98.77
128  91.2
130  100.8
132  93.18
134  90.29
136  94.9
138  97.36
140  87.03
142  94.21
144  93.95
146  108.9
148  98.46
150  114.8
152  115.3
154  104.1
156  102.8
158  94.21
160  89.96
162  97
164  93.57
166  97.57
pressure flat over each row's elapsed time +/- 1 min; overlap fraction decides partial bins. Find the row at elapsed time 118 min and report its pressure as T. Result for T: 111.8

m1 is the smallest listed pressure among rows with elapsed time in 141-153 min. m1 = 93.95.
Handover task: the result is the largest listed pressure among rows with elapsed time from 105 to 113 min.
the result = 106.8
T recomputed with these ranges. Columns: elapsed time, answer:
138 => 97.36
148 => 98.46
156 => 102.8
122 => 86.91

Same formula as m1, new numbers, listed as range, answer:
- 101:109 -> 97.25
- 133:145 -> 87.03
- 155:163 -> 89.96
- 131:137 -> 90.29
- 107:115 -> 96.13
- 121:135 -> 86.91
